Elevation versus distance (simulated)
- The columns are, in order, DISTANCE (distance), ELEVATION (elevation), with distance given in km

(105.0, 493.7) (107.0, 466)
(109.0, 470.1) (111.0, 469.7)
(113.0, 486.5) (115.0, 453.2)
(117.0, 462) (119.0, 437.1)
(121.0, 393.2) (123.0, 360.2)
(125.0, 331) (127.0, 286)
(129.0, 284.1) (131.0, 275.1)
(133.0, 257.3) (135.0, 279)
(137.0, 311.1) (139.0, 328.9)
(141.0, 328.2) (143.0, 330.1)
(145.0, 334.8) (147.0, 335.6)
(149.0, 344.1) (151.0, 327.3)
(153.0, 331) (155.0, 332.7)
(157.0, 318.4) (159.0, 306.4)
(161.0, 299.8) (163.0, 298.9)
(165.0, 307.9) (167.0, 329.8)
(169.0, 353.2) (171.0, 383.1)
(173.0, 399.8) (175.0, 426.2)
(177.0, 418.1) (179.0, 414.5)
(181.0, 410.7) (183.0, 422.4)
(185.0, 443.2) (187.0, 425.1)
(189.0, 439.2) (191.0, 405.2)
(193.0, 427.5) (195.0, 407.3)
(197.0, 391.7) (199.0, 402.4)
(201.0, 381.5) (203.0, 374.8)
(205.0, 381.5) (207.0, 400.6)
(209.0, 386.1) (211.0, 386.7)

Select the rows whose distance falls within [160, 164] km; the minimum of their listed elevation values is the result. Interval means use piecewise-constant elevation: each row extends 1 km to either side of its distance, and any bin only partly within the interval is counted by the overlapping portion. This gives 298.9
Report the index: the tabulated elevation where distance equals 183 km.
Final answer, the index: 422.4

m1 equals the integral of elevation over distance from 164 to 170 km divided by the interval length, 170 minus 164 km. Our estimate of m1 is 330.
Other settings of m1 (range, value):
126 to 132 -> 282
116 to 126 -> 397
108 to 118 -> 468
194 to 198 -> 400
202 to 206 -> 378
